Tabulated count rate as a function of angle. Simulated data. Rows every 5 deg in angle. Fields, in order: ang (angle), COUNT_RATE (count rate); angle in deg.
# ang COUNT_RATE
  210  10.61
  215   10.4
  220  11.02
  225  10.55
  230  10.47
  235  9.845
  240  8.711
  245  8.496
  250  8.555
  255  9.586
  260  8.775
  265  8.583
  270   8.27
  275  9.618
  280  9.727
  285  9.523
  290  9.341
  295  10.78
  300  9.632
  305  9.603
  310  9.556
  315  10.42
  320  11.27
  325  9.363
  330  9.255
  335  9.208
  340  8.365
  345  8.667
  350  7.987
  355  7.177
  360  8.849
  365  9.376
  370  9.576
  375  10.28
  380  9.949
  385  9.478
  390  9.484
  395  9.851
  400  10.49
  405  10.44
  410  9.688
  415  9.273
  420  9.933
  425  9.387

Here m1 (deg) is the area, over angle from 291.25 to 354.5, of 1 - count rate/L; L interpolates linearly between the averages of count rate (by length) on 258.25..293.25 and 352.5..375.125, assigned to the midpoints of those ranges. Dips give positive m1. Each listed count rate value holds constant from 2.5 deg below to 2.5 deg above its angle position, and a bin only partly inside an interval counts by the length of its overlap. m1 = -2.8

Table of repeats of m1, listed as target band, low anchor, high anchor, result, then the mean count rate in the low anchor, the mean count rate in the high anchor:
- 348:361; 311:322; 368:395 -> 2.9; 10.6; 9.77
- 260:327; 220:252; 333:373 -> -3.8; 9.58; 8.66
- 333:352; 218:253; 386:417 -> 2.4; 9.64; 9.86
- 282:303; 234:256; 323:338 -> -1.6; 8.95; 9.24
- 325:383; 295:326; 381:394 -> 4.7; 10.1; 9.58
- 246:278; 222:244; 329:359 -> 1.9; 9.82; 8.42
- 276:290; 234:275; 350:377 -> -1.1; 8.86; 8.93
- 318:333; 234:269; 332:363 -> -2.4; 8.87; 8.41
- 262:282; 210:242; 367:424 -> 2.2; 10.2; 9.84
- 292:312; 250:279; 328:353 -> -2.4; 8.97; 8.65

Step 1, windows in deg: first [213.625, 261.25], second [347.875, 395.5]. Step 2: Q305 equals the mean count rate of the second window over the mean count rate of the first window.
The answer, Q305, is 0.95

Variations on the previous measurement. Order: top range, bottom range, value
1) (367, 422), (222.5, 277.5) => 1.07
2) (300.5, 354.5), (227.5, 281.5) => 1.02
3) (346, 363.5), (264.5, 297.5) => 0.86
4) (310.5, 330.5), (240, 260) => 1.14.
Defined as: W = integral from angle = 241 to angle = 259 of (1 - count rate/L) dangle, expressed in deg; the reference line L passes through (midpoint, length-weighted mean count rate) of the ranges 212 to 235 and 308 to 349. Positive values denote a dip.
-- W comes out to 2.45 deg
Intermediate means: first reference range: 10.5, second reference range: 9.46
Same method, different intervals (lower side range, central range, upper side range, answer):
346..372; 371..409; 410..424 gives -3.5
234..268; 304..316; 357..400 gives -0.8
